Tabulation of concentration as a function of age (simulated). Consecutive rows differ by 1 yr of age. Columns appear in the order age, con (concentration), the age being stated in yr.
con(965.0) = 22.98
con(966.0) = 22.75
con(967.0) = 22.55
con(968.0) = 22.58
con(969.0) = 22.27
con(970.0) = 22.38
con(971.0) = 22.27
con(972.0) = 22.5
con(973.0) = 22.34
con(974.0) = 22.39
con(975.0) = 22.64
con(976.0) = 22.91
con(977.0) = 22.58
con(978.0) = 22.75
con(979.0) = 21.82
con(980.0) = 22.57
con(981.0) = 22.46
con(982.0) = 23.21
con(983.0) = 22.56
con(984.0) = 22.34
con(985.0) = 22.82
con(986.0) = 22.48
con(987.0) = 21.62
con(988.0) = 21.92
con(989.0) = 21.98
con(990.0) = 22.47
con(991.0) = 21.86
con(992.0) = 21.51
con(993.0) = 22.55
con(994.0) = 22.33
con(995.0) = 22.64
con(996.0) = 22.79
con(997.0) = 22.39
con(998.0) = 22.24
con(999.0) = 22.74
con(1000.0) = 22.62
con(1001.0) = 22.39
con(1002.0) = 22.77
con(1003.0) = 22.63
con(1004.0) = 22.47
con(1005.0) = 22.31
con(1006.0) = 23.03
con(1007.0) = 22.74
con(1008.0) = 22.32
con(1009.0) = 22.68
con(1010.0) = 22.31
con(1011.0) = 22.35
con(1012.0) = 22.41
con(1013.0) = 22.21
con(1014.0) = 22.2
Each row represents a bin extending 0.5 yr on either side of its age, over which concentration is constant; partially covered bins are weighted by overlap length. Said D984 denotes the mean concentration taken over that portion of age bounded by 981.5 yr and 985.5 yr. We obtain 22.7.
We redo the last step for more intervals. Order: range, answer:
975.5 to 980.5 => 22.5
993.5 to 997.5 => 22.5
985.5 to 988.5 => 22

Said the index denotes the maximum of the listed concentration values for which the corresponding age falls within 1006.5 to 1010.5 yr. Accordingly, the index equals 22.74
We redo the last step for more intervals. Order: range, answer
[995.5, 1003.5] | 22.79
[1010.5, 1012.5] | 22.41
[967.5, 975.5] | 22.64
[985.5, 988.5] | 22.48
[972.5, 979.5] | 22.91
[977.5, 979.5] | 22.75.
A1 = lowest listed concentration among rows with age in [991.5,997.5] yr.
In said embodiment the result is 21.51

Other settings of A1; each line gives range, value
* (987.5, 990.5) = 21.92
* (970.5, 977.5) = 22.27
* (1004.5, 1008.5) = 22.31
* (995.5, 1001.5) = 22.24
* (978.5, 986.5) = 21.82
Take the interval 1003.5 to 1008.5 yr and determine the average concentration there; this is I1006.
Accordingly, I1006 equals 22.6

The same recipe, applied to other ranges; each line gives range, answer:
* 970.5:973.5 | 22.4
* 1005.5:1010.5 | 22.6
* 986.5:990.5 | 22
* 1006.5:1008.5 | 22.5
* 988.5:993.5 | 22.1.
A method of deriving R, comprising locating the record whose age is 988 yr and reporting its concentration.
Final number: 21.92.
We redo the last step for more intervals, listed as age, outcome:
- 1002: 22.77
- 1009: 22.68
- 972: 22.5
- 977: 22.58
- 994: 22.33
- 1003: 22.63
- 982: 23.21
